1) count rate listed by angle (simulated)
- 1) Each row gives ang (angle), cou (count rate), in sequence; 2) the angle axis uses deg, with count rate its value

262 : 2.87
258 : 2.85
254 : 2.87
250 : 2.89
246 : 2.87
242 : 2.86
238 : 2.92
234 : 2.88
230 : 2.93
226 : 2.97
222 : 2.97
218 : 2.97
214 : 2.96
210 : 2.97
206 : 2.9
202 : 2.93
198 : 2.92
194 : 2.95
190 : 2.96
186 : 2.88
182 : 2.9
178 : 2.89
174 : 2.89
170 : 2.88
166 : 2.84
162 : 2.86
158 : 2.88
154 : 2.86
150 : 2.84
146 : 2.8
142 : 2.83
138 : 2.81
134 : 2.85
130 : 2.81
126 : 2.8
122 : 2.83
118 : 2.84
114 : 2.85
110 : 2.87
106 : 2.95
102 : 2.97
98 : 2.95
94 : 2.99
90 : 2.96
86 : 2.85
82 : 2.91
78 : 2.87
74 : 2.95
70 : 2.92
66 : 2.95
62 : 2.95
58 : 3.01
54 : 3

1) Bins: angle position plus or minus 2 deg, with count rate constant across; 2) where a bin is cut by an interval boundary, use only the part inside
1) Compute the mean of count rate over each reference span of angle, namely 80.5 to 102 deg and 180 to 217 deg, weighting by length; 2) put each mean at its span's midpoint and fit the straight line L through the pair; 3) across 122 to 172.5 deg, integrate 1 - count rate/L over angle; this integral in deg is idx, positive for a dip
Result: 1.6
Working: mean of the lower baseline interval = 2.94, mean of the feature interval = 2.84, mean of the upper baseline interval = 2.93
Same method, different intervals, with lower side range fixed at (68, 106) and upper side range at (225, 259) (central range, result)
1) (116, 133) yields 0.58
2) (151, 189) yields 0.44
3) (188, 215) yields -0.36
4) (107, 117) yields 0.20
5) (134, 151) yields 0.55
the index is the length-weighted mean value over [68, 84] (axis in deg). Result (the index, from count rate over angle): 2.91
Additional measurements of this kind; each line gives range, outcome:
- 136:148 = 2.81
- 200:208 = 2.92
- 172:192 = 2.9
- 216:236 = 2.94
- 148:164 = 2.86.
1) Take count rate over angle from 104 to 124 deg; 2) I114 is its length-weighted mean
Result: 2.87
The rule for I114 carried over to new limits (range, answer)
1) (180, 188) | 2.89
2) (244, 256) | 2.88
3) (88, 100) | 2.97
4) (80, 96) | 2.93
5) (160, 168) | 2.85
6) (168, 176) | 2.88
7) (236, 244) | 2.89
